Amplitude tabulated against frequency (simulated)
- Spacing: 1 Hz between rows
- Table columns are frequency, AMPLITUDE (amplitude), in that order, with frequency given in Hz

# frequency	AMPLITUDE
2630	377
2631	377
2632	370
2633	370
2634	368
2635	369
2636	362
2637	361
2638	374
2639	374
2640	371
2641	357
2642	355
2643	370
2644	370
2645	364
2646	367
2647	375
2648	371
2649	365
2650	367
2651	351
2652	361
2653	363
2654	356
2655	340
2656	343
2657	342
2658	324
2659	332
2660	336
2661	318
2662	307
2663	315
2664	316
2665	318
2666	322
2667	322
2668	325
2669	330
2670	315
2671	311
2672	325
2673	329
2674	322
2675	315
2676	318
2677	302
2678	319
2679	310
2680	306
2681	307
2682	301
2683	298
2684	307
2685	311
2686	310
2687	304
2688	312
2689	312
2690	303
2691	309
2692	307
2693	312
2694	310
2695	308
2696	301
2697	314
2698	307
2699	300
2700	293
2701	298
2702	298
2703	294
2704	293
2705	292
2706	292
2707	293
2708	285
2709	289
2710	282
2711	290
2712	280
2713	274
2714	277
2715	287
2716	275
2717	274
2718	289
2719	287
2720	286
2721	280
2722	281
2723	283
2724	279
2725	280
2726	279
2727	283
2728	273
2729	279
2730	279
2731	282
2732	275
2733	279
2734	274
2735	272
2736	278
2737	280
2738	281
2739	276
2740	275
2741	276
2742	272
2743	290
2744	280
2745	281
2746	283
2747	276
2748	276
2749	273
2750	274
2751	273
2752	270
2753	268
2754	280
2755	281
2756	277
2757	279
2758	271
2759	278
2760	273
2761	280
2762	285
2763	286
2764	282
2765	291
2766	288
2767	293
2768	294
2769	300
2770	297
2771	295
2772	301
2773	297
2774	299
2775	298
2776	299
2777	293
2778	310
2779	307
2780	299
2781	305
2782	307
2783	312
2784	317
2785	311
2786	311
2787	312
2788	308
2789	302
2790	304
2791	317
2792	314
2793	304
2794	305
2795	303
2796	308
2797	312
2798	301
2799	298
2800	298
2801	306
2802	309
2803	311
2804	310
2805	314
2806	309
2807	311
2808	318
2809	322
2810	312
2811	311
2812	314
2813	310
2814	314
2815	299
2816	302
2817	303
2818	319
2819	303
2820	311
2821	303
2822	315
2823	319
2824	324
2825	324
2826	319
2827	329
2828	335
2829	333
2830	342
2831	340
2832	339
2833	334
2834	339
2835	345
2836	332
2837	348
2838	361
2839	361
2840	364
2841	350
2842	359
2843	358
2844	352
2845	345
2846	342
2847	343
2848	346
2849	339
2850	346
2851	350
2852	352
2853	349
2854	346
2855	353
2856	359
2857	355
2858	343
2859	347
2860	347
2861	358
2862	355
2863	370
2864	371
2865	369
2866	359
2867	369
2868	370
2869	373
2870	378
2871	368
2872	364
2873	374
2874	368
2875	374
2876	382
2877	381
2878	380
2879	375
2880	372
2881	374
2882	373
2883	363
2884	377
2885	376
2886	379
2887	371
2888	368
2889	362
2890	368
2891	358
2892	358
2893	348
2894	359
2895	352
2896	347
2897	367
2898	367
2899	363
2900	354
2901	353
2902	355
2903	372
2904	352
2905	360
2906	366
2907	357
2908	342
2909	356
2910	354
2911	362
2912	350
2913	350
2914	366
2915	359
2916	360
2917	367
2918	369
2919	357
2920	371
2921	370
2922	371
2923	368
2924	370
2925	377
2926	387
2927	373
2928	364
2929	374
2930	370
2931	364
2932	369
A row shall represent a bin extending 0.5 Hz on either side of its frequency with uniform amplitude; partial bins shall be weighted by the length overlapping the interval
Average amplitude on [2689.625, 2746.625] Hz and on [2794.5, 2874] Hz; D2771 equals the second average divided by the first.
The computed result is 1.17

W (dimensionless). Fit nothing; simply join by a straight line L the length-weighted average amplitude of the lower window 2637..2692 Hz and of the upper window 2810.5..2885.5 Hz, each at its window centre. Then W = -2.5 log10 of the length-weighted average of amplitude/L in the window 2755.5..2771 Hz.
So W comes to 0.19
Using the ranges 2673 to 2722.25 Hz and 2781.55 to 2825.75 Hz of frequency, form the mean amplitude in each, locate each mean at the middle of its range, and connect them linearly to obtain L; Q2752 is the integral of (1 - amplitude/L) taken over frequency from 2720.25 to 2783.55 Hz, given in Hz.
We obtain 4.2 Hz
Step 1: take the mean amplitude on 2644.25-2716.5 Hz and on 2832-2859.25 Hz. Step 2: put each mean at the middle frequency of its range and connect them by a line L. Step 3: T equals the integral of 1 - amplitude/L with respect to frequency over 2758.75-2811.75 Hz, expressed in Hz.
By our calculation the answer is 5.4 Hz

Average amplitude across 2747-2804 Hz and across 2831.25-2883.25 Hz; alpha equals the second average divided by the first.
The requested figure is 1.2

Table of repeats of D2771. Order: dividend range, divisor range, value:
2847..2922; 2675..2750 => 1.25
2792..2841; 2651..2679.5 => 0.98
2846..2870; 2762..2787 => 1.19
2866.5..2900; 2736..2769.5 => 1.31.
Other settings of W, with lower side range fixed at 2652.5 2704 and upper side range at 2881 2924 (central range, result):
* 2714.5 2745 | 0.17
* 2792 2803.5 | 0.12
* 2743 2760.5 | 0.19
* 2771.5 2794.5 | 0.11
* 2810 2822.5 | 0.12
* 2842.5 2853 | 0.01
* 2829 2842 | 0.01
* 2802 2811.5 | 0.10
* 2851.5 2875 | -0.02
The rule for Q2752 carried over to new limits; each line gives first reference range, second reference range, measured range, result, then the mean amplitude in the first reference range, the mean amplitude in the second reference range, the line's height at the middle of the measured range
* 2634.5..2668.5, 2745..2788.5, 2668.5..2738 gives 5.91 Hz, 349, 291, 323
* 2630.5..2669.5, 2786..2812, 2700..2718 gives 2.55 Hz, 351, 309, 334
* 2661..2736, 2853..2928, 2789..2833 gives 2.99 Hz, 298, 364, 337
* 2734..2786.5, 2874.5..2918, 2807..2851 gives -0.64 Hz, 287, 364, 326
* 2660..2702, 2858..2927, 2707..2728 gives 2.53 Hz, 312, 365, 321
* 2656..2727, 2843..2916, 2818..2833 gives 0.87 Hz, 303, 361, 344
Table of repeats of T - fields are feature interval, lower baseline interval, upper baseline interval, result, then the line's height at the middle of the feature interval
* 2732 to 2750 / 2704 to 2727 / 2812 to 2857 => 1.0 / 295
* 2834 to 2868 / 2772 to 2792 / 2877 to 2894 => -0.5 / 348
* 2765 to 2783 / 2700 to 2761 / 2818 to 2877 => 0.4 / 306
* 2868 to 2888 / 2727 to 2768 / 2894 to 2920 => -1.7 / 344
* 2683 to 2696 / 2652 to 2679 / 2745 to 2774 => 0.3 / 315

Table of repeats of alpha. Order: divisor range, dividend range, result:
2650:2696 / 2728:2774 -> 0.88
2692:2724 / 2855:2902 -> 1.25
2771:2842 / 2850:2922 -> 1.15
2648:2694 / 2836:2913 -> 1.11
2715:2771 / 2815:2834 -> 1.15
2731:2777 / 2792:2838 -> 1.12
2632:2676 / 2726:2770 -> 0.81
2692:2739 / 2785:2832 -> 1.09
